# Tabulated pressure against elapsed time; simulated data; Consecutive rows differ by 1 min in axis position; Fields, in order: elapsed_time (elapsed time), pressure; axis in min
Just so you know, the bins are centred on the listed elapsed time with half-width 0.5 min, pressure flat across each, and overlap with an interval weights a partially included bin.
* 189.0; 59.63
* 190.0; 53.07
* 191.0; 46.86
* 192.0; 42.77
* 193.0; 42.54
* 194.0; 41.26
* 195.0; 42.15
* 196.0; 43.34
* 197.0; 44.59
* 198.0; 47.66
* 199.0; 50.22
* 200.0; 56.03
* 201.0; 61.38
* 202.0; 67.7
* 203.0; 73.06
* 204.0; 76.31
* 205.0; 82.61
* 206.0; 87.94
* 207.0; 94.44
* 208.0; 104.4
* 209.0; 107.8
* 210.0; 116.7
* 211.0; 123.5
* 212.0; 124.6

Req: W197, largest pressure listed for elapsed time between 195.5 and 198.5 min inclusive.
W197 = 47.66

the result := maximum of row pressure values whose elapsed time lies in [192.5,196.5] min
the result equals 43.34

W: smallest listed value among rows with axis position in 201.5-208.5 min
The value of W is 67.7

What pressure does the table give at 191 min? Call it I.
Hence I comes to 46.86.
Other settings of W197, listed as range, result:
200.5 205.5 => 82.61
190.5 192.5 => 46.86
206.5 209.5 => 107.8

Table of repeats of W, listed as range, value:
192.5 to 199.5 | 41.26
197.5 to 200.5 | 47.66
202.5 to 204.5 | 73.06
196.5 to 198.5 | 44.59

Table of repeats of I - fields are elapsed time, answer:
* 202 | 67.7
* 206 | 87.94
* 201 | 61.38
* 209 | 107.8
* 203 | 73.06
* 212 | 124.6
